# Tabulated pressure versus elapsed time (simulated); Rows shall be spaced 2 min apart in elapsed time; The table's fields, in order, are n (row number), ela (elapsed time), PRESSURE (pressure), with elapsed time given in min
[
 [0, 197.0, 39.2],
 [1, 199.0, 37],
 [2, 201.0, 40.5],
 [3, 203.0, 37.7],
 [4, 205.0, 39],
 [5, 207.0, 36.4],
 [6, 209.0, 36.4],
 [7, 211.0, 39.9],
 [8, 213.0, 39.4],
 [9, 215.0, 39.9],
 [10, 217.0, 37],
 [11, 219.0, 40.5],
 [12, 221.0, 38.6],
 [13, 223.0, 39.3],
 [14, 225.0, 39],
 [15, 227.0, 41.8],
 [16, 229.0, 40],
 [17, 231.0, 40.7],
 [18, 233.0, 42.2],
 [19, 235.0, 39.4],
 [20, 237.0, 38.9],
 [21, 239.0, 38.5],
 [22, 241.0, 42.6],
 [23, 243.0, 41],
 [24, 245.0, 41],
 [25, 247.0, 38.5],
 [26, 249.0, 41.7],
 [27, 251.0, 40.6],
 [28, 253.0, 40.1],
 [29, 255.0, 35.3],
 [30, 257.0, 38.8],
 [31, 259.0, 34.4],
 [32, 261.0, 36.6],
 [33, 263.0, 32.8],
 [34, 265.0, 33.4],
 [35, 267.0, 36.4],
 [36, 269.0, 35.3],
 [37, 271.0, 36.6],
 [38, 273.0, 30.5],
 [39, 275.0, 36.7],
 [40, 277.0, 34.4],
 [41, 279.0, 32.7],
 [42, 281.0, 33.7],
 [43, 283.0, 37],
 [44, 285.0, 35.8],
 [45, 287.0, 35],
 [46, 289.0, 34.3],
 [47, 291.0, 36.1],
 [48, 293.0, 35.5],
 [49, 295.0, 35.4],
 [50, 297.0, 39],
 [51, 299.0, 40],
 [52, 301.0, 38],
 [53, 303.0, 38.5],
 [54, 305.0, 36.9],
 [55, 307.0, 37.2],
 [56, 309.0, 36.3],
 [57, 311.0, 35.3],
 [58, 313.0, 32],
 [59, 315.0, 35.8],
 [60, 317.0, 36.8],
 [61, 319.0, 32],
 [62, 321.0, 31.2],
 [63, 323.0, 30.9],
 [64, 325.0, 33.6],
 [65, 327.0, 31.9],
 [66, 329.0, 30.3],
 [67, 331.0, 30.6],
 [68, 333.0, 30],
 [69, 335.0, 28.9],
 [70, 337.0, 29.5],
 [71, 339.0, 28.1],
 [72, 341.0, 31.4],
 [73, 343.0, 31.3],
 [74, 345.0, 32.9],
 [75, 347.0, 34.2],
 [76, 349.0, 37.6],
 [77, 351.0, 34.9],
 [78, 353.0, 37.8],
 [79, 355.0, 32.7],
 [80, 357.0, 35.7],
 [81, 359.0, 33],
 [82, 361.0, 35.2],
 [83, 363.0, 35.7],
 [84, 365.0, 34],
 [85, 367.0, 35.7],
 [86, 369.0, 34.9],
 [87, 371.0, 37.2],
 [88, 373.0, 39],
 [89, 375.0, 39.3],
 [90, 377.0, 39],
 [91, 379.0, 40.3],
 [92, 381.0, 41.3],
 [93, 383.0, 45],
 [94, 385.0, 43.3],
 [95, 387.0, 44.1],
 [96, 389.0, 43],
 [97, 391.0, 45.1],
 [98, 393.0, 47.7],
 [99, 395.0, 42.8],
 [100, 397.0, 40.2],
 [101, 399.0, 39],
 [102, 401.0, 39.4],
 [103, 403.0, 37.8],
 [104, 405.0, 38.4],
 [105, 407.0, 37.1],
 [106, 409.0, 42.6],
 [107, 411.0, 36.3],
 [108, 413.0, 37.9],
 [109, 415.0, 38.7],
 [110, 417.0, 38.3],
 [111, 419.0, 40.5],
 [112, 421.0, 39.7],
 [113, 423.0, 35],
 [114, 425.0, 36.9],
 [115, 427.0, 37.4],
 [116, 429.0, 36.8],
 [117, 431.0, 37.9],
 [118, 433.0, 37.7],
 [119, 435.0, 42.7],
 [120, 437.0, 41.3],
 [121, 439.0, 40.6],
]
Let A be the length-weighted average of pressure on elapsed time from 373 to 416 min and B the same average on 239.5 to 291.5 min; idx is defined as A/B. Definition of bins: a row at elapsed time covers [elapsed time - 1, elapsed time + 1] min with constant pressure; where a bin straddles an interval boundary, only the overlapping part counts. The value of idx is 1.1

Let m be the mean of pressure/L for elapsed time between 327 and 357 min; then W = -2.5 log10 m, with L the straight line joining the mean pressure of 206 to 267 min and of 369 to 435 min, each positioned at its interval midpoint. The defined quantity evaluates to 0.22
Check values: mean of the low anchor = 38.8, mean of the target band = 32.3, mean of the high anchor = 39.8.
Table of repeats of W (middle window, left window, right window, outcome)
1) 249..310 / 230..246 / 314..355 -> 0.024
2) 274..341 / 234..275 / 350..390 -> 0.109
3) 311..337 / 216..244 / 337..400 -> 0.197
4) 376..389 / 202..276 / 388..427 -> -0.072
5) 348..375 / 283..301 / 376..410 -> 0.120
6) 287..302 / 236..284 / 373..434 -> 0.027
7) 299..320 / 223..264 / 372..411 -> 0.114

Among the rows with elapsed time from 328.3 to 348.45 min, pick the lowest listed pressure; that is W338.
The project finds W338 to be 28.1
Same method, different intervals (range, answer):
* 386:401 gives 39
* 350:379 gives 32.7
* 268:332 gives 30.3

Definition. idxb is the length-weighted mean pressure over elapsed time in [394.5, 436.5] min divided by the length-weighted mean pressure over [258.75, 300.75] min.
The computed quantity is 1.1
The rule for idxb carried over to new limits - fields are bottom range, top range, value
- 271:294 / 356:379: 1.05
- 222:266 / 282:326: 0.91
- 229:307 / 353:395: 1.05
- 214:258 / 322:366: 0.82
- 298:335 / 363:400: 1.19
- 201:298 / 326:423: 0.98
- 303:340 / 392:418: 1.21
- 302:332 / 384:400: 1.27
